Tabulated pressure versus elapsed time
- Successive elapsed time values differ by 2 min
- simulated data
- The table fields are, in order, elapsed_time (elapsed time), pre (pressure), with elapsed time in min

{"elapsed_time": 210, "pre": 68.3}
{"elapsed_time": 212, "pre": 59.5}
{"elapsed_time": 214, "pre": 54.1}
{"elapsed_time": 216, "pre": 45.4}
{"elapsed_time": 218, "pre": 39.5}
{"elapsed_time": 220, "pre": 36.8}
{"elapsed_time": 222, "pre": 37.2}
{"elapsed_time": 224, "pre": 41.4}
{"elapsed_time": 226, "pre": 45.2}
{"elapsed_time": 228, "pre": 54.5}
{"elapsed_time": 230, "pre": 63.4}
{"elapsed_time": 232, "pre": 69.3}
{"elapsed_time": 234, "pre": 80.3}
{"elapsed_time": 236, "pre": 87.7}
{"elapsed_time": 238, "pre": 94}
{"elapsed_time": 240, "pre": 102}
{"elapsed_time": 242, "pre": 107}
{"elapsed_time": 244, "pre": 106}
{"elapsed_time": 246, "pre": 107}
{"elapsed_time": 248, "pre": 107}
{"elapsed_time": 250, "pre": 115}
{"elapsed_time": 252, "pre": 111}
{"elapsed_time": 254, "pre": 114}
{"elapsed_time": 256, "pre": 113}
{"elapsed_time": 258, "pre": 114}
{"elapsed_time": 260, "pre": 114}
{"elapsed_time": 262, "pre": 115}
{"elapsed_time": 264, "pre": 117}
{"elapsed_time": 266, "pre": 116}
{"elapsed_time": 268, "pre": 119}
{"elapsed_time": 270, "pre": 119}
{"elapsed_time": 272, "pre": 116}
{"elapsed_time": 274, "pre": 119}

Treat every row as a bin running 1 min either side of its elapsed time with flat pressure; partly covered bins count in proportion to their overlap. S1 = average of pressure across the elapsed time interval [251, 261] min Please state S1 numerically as 113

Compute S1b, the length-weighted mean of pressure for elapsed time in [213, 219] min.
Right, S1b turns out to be 46.3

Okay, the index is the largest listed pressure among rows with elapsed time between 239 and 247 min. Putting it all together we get 107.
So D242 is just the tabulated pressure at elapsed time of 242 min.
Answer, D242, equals 107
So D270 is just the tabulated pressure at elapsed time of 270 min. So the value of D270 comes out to 119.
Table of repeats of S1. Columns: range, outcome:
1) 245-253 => 110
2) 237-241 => 98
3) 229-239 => 78.9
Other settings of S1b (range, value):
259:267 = 116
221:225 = 39.3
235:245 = 99.3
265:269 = 118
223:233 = 54.8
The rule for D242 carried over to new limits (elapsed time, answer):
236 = 87.7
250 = 115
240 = 102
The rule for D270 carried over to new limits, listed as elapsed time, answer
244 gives 106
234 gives 80.3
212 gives 59.5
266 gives 116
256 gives 113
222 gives 37.2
